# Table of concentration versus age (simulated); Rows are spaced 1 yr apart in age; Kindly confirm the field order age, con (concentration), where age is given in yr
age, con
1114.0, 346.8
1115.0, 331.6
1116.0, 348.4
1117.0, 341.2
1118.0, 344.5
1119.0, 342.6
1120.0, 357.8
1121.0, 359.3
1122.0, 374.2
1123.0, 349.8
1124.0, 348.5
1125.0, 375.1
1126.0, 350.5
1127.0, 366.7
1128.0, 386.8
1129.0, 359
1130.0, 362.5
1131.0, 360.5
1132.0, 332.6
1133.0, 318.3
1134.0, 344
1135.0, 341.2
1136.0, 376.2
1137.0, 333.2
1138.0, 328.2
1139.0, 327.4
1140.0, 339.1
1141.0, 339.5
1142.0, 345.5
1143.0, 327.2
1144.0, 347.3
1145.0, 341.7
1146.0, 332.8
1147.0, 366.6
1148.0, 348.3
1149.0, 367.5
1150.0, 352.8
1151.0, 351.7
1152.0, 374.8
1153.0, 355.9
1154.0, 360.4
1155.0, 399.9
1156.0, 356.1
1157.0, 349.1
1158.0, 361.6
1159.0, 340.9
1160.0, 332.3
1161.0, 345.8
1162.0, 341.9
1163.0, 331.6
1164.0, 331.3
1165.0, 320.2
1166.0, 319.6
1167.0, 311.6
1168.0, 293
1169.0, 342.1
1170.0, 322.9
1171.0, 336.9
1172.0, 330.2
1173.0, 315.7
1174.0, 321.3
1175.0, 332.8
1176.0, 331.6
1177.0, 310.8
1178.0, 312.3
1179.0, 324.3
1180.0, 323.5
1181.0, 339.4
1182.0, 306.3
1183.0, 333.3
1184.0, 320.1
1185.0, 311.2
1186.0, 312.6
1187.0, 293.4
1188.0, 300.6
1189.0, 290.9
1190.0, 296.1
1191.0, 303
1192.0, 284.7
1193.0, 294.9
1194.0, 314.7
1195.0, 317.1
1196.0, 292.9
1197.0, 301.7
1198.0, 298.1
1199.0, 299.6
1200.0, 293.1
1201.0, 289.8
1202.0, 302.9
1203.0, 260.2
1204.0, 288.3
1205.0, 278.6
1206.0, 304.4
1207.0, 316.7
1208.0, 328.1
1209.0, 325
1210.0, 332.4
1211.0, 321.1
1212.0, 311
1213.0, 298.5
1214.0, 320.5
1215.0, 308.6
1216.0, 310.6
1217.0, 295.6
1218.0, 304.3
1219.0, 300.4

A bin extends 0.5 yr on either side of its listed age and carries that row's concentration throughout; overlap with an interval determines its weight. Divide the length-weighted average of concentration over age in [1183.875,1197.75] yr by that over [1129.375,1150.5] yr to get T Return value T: 0.9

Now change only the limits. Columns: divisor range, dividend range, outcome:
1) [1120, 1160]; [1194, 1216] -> 0.86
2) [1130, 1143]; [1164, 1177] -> 0.95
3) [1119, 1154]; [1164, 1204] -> 0.88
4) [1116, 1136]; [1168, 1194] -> 0.89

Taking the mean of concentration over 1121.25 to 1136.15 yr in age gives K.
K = 356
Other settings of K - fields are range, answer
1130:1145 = 341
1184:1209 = 300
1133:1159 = 350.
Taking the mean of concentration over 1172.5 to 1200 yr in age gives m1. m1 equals 310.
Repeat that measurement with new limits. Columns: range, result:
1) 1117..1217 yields 329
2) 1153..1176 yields 337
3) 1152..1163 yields 354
